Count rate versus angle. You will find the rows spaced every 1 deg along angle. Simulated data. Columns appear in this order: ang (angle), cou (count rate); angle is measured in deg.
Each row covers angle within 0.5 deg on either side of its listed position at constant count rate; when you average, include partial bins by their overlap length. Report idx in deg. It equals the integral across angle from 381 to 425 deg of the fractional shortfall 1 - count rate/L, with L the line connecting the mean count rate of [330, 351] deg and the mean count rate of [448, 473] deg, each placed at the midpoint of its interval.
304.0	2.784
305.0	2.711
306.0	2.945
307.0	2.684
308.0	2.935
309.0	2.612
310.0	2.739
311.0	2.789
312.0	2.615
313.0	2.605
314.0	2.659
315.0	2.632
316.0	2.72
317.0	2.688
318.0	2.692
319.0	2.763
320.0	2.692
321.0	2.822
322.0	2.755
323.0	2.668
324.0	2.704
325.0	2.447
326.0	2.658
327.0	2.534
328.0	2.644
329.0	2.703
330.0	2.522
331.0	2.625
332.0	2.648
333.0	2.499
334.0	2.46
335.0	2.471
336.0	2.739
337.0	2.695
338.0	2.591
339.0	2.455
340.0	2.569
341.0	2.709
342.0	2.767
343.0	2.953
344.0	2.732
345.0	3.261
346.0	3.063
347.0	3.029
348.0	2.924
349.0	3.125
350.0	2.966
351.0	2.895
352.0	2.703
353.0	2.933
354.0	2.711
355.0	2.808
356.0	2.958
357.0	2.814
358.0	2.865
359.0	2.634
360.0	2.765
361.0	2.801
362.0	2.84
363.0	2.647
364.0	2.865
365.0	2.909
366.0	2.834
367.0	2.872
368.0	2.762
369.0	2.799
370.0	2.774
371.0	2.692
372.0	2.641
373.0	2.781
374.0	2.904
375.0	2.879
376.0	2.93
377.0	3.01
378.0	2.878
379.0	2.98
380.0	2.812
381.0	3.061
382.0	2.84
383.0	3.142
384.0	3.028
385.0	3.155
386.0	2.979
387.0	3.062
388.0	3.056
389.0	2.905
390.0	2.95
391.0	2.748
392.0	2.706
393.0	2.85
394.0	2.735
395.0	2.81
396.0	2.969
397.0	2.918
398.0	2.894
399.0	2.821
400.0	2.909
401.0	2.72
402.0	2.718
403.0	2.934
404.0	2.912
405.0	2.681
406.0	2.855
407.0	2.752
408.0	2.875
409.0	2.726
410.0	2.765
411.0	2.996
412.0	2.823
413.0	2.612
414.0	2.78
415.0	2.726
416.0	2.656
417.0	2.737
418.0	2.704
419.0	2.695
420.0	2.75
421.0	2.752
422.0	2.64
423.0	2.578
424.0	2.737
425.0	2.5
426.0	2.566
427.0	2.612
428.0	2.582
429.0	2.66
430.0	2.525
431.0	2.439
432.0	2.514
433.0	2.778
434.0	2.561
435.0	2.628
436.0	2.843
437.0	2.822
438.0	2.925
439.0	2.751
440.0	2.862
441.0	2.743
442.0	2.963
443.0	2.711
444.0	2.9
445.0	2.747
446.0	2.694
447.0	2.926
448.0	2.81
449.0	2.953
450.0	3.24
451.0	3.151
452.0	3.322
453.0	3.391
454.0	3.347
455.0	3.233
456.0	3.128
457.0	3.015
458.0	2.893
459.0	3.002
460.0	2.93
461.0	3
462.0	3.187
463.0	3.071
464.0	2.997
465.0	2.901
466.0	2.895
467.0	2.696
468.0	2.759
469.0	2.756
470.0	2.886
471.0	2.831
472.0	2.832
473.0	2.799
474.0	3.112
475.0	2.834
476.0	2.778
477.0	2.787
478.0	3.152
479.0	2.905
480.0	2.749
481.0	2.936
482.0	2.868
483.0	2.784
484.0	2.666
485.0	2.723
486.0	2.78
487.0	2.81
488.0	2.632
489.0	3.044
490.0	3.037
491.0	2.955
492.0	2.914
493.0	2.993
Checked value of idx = 0.9 deg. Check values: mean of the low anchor 2.76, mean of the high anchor 3.01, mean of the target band 2.83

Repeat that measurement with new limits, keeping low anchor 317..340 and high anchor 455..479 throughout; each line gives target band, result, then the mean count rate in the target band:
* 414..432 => 1.2 deg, 2.64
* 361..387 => -1.5 deg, 2.88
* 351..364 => -0.5 deg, 2.8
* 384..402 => -0.8 deg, 2.89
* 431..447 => 0.6 deg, 2.76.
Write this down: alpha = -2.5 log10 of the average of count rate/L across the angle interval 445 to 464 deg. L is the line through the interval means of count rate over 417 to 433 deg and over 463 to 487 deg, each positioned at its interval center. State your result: -0.11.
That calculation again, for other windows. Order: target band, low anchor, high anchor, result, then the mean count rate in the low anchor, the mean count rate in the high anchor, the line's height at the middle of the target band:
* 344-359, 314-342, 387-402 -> -0.078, 2.64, 2.86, 2.71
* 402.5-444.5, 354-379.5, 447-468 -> 0.090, 2.82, 3.05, 2.96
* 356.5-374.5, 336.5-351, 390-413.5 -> 0.018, 2.85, 2.82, 2.84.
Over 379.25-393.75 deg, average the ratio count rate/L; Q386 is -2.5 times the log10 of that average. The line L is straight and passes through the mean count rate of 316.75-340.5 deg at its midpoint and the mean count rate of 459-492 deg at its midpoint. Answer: -0.08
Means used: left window 2.63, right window 2.88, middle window 2.95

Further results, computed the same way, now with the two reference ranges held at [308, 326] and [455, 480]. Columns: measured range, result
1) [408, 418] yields 0.03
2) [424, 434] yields 0.11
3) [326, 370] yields -0.01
